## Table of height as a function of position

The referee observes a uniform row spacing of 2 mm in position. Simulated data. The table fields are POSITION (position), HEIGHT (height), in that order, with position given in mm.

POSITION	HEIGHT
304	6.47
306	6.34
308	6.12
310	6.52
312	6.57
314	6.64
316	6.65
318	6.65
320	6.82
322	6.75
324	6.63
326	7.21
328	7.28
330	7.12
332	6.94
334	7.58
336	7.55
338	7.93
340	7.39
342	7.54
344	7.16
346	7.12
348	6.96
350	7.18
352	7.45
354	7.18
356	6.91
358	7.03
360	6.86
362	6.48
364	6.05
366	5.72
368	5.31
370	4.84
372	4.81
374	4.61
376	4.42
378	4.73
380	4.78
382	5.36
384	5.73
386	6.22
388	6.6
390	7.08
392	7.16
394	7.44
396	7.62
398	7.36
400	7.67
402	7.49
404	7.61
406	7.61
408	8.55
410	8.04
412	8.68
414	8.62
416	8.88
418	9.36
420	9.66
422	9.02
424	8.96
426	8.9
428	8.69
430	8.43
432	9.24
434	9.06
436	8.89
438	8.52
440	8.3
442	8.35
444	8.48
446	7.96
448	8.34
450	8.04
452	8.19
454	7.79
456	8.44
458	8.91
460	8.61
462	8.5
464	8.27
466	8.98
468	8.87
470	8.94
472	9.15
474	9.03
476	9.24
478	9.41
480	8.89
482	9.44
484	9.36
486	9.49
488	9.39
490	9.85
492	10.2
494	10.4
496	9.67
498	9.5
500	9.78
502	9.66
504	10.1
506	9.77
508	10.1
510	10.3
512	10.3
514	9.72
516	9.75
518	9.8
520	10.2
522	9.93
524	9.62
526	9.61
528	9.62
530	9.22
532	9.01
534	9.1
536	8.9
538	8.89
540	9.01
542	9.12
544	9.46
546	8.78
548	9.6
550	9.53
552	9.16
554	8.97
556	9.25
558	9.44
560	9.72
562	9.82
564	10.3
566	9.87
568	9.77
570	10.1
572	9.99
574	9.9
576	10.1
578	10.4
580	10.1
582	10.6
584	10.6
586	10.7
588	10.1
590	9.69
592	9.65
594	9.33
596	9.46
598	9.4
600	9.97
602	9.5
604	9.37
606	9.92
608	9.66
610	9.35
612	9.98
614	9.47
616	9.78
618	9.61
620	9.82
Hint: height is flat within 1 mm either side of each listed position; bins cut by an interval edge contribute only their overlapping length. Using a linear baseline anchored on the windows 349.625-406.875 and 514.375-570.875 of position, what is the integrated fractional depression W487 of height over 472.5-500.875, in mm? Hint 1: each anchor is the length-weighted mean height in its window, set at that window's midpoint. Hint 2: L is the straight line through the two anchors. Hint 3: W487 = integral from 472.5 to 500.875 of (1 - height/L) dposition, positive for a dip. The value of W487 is -3.7 mm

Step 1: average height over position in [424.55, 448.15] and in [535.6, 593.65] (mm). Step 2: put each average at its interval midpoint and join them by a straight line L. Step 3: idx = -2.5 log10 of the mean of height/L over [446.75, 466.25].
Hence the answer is 0.05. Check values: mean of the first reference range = 8.61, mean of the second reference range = 9.71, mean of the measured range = 8.38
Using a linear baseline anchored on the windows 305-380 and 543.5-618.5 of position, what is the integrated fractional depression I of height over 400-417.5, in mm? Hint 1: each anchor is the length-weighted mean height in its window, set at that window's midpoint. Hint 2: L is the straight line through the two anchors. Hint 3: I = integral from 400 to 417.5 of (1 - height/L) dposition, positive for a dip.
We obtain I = -1.8 mm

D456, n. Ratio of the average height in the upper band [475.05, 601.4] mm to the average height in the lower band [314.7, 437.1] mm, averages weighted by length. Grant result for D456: 1.3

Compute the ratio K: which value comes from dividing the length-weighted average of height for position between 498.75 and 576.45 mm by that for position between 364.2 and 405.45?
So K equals 1.6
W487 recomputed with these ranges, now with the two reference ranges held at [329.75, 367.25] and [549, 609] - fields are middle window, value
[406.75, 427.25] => -2.5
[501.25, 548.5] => -2.1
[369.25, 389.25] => 5.9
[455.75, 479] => -1.1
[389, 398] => 0.3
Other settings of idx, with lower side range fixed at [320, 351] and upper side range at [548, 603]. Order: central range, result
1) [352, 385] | 0.30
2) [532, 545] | 0.04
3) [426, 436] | -0.08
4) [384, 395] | 0.15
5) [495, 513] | -0.10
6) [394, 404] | 0.05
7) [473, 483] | -0.05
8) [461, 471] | -0.01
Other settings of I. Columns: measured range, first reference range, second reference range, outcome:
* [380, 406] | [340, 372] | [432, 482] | 1.7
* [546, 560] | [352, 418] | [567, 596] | 0.4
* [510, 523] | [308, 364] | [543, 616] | -1.3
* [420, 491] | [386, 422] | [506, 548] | -1.7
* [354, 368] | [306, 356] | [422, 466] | 1.8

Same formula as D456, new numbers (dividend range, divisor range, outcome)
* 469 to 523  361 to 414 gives 1.49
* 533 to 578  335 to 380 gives 1.49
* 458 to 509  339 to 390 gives 1.51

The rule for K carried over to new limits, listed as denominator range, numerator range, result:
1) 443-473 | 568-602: 1.17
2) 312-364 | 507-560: 1.34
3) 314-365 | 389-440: 1.18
